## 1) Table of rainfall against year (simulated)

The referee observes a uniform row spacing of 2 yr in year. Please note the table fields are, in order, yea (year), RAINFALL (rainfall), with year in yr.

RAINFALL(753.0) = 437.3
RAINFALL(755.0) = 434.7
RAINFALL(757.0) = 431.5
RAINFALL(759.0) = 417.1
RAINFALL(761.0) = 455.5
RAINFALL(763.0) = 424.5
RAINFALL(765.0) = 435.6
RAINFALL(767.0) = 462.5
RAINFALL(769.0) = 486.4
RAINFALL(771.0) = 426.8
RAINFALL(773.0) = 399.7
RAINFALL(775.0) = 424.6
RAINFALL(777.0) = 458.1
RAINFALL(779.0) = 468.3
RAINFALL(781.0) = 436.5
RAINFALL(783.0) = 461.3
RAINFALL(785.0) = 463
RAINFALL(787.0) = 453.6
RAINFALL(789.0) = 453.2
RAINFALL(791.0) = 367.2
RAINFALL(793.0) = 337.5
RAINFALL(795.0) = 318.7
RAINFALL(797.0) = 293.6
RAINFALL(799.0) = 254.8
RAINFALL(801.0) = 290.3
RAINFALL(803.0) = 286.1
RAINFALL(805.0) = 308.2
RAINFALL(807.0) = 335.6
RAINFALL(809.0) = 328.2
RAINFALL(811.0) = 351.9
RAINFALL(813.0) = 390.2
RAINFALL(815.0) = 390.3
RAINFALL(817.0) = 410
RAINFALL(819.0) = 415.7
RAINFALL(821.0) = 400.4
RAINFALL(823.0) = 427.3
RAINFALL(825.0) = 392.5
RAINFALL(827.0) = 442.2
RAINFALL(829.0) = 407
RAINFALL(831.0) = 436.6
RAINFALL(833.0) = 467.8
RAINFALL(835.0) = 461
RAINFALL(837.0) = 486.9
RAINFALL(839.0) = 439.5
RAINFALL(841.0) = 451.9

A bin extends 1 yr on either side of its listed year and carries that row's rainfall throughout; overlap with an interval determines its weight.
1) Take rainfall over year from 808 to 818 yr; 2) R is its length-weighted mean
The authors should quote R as 374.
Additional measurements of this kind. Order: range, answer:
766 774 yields 444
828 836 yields 443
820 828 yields 416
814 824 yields 409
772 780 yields 438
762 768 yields 441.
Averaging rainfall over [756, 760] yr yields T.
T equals 424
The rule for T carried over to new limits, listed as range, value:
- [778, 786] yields 457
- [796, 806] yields 287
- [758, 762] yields 436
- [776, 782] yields 454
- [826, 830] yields 425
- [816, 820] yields 413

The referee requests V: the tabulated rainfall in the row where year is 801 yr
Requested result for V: 290.3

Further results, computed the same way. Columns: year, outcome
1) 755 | 434.7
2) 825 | 392.5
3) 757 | 431.5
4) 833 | 467.8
